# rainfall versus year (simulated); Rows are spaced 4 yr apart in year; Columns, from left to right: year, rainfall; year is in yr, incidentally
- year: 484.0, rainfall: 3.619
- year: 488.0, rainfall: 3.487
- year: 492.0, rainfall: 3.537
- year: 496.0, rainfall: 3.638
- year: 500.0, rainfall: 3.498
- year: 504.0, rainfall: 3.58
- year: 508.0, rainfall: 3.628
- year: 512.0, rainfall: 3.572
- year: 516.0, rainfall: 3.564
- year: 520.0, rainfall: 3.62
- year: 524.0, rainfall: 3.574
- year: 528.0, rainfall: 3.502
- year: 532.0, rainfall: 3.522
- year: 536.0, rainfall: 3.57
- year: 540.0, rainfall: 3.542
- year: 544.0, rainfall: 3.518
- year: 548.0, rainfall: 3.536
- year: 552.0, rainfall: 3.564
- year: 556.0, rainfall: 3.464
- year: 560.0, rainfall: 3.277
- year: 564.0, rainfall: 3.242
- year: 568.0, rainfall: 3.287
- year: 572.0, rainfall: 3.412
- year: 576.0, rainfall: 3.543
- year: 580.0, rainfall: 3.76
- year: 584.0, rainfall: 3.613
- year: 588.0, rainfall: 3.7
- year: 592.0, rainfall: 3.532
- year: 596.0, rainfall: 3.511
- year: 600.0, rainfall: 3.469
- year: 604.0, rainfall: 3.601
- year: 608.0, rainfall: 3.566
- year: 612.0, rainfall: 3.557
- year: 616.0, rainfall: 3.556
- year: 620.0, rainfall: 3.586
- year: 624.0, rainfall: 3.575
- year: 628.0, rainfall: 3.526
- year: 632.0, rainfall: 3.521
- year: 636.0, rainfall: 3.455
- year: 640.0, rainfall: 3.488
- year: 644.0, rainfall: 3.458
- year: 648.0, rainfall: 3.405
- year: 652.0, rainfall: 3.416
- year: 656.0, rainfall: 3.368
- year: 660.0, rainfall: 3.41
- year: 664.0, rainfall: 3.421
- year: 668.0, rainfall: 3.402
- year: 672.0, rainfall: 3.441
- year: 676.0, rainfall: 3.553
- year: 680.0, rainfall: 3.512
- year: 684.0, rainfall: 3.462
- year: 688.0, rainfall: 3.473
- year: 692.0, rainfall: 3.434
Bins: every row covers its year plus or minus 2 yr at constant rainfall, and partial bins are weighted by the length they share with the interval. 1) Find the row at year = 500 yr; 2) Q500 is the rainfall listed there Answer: 3.498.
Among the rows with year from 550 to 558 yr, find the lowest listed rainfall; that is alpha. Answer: 3.464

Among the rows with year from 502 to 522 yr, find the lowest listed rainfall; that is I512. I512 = 3.564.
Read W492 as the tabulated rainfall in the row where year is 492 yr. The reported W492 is 3.537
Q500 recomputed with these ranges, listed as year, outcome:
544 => 3.518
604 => 3.601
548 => 3.536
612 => 3.557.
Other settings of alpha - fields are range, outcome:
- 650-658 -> 3.368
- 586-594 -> 3.532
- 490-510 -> 3.498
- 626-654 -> 3.405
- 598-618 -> 3.469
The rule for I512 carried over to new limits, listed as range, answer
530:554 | 3.518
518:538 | 3.502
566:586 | 3.287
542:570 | 3.242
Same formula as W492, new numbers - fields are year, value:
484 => 3.619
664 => 3.421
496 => 3.638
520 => 3.62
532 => 3.522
